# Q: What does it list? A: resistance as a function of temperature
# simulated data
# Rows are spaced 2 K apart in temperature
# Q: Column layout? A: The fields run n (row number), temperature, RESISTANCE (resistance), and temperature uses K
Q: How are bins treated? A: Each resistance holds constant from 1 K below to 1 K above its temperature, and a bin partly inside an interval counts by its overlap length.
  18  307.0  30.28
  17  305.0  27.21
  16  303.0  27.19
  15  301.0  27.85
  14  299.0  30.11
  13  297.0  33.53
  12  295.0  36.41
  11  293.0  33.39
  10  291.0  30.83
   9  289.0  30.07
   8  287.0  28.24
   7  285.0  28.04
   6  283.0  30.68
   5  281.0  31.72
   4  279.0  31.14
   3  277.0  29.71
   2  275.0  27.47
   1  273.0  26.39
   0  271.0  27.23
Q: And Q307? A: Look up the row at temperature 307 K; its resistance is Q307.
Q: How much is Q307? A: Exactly 30.28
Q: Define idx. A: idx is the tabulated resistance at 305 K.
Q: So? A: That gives 27.21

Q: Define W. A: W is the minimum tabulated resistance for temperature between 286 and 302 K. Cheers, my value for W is 27.85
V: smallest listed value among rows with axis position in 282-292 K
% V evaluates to 28.04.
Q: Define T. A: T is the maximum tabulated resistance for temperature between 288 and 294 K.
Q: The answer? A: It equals 33.39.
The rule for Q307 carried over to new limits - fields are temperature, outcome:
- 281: 31.72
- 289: 30.07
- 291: 30.83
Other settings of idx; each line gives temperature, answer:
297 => 33.53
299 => 30.11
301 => 27.85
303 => 27.19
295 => 36.41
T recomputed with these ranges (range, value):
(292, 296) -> 36.41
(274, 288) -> 31.72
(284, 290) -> 30.07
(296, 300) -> 33.53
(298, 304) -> 30.11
